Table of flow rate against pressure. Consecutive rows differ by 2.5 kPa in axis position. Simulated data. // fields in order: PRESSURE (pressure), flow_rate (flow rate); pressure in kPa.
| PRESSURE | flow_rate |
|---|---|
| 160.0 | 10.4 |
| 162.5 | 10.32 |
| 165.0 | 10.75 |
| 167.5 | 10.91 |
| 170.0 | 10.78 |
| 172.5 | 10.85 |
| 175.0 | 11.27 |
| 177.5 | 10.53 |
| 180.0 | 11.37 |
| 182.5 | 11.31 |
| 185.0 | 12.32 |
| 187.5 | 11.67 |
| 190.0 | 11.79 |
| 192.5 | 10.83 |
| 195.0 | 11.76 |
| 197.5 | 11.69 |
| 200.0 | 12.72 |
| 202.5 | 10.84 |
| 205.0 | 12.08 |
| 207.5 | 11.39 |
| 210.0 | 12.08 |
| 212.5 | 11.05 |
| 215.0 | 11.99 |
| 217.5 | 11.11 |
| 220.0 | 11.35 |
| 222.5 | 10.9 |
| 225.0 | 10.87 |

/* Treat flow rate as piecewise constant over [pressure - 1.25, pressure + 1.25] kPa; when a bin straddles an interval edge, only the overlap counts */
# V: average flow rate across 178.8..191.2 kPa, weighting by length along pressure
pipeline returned 11.7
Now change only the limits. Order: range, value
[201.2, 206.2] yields 11.5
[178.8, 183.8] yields 11.3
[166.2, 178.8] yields 10.9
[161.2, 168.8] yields 10.7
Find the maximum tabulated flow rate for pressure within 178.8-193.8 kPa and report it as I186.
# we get 12.32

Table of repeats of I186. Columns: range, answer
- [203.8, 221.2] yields 12.08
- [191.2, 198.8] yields 11.76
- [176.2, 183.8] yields 11.37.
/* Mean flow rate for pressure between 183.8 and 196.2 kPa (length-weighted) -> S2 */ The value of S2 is 11.7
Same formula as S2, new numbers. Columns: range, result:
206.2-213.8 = 11.5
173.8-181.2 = 11.1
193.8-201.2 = 12.1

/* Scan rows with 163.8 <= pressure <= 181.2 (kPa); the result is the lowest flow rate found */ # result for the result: 10.53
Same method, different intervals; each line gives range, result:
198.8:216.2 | 10.84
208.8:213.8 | 11.05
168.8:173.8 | 10.78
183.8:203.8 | 10.83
